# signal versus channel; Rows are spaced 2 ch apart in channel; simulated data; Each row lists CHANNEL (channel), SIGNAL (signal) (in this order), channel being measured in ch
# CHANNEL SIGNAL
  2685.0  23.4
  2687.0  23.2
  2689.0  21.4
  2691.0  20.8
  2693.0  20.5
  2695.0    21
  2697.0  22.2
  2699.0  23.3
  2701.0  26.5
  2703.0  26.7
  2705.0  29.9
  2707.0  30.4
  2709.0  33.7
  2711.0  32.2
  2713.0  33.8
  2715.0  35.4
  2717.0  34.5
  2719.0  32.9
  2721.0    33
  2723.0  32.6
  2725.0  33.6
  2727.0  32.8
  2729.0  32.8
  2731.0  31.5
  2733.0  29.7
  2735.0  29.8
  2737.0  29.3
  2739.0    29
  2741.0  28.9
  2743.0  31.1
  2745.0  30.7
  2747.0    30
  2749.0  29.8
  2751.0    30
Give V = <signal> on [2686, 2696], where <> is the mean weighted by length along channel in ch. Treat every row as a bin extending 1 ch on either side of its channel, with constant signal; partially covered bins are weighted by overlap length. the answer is 21.4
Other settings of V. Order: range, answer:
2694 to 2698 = 21.6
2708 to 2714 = 33.2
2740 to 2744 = 30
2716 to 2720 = 33.7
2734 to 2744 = 29.6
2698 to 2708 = 27.4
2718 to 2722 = 33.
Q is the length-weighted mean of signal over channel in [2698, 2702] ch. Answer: 24.9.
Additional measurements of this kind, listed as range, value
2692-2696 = 20.8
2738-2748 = 29.9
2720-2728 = 33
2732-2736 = 29.8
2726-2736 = 31.3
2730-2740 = 29.9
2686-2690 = 22.3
